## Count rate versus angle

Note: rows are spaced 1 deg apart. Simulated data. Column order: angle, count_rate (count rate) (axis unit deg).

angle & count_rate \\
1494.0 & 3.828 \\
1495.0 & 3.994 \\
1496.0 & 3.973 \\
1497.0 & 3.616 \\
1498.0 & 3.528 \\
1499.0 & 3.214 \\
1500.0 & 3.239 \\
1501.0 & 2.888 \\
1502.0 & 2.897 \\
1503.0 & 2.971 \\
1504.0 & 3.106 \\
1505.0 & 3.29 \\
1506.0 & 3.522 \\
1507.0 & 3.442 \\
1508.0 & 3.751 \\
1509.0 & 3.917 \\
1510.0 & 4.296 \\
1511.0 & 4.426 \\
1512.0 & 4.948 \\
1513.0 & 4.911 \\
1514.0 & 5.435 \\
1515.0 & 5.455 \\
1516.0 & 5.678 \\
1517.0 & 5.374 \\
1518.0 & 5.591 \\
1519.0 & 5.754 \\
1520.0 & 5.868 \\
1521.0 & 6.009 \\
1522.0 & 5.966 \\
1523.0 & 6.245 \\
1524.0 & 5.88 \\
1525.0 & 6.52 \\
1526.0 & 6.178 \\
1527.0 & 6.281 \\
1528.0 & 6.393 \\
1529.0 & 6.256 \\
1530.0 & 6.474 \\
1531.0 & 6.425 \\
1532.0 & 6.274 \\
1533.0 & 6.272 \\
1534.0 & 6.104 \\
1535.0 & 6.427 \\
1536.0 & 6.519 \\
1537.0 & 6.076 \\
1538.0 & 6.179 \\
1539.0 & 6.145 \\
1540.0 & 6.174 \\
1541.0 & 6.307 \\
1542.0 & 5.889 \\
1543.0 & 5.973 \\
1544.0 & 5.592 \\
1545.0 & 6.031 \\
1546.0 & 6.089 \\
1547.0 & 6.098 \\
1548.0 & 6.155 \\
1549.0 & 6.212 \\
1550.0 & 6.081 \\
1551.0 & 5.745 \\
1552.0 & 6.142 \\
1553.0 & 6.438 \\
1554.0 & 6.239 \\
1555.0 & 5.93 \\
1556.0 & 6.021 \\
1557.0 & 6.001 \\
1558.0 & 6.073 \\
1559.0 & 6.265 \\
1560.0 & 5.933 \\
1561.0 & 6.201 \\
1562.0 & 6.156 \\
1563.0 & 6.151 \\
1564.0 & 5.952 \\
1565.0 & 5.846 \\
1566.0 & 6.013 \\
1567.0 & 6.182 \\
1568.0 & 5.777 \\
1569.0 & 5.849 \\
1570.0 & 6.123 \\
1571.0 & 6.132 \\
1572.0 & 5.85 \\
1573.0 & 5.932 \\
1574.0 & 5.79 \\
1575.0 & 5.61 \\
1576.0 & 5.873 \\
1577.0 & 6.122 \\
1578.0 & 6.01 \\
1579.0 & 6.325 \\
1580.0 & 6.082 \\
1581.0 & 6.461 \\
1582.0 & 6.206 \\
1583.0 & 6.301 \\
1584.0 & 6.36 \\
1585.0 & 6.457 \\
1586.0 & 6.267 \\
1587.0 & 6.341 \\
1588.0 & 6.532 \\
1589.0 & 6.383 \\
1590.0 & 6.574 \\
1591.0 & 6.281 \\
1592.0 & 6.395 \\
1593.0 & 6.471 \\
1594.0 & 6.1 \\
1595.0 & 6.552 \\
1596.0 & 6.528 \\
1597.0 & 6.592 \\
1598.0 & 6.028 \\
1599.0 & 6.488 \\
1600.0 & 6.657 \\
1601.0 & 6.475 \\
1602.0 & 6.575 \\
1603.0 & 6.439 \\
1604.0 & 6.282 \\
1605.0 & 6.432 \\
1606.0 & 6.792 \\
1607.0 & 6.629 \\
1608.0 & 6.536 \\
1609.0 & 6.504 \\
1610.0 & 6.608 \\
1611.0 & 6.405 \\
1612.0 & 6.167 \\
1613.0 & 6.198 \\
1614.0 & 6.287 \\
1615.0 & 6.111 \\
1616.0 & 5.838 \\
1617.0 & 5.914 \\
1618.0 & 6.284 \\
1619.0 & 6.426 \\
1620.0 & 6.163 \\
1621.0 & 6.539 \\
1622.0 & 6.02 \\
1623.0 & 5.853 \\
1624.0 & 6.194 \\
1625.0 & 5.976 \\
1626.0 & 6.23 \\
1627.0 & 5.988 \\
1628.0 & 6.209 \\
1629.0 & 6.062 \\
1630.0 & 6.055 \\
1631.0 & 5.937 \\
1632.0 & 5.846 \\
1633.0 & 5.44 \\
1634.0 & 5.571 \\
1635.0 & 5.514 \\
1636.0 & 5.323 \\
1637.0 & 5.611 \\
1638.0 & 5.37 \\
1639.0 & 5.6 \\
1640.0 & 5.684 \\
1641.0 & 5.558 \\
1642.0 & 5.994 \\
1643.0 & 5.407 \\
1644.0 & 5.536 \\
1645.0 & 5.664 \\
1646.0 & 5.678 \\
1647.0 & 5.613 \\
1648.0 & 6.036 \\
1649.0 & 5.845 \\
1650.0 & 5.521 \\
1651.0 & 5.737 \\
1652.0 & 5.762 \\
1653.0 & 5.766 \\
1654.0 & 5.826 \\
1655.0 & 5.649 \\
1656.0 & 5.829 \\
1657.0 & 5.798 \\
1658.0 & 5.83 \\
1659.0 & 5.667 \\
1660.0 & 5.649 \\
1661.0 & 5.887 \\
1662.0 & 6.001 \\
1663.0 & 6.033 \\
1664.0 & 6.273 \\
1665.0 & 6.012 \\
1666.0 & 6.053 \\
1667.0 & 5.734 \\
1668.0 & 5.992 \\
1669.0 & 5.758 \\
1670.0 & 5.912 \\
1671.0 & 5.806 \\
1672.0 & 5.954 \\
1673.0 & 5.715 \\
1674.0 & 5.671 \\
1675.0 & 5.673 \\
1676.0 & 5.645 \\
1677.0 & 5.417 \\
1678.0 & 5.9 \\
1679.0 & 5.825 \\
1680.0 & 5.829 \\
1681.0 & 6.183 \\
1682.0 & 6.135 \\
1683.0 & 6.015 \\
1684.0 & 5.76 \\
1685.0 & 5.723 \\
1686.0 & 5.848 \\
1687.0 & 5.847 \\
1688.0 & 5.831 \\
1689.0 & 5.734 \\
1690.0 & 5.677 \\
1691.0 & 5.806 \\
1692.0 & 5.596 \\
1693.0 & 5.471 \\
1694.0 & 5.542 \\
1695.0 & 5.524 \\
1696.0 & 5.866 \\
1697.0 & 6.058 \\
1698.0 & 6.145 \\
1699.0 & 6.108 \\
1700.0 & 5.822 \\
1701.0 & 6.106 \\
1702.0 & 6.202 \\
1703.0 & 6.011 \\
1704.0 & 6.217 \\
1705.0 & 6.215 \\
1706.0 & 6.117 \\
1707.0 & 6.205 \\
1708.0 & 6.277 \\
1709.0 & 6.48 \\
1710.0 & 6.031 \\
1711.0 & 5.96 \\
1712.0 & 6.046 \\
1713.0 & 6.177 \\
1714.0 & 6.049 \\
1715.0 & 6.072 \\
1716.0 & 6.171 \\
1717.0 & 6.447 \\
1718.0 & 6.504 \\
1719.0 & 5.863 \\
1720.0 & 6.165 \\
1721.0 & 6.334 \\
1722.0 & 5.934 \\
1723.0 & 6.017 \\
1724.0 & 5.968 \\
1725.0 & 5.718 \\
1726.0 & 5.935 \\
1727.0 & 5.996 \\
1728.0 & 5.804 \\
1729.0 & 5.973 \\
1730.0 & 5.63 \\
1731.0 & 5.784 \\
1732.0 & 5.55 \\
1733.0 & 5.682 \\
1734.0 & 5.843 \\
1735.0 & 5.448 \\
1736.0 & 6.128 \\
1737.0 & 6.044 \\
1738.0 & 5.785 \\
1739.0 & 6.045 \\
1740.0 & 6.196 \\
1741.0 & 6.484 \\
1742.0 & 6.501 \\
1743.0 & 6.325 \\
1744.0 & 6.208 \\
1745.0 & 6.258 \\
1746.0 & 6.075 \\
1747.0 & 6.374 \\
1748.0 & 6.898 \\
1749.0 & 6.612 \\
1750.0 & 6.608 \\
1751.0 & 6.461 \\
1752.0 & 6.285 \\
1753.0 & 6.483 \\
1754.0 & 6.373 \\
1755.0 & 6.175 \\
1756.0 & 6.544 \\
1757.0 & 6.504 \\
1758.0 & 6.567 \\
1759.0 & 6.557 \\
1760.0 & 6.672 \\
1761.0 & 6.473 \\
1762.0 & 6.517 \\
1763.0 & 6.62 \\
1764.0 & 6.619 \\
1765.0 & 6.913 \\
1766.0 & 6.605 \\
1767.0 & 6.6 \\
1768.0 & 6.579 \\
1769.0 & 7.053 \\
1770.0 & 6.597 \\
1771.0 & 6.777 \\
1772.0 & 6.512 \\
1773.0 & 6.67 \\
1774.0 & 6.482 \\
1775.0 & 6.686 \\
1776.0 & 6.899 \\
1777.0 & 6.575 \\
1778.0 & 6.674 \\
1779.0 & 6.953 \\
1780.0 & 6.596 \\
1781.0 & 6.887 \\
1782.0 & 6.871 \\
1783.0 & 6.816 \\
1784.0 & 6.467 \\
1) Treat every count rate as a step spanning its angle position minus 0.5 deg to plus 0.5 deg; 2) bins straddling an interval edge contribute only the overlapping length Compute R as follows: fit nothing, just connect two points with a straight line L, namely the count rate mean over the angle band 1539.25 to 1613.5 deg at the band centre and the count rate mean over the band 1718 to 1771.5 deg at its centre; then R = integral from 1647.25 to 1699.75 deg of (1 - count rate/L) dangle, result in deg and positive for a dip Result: 3.53 deg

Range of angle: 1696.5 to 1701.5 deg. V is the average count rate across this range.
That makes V 6.05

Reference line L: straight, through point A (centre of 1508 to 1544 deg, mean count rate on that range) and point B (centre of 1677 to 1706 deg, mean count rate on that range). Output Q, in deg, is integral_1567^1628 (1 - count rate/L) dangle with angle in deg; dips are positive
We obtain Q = -4.26 deg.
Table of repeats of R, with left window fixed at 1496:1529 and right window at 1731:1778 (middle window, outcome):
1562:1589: -4.95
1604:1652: -4.00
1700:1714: -0.15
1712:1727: 0.17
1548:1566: -3.77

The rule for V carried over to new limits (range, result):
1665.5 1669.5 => 5.88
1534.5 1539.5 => 6.27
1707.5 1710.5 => 6.26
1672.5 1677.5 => 5.62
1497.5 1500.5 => 3.33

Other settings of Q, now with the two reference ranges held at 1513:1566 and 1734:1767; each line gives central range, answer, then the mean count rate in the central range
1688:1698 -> 0.90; 5.73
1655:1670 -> 0.86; 5.89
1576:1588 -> -0.27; 6.26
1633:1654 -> 1.95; 5.64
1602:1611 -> -0.53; 6.52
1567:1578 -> 0.33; 5.92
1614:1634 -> 0.44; 6.05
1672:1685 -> 0.94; 5.82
